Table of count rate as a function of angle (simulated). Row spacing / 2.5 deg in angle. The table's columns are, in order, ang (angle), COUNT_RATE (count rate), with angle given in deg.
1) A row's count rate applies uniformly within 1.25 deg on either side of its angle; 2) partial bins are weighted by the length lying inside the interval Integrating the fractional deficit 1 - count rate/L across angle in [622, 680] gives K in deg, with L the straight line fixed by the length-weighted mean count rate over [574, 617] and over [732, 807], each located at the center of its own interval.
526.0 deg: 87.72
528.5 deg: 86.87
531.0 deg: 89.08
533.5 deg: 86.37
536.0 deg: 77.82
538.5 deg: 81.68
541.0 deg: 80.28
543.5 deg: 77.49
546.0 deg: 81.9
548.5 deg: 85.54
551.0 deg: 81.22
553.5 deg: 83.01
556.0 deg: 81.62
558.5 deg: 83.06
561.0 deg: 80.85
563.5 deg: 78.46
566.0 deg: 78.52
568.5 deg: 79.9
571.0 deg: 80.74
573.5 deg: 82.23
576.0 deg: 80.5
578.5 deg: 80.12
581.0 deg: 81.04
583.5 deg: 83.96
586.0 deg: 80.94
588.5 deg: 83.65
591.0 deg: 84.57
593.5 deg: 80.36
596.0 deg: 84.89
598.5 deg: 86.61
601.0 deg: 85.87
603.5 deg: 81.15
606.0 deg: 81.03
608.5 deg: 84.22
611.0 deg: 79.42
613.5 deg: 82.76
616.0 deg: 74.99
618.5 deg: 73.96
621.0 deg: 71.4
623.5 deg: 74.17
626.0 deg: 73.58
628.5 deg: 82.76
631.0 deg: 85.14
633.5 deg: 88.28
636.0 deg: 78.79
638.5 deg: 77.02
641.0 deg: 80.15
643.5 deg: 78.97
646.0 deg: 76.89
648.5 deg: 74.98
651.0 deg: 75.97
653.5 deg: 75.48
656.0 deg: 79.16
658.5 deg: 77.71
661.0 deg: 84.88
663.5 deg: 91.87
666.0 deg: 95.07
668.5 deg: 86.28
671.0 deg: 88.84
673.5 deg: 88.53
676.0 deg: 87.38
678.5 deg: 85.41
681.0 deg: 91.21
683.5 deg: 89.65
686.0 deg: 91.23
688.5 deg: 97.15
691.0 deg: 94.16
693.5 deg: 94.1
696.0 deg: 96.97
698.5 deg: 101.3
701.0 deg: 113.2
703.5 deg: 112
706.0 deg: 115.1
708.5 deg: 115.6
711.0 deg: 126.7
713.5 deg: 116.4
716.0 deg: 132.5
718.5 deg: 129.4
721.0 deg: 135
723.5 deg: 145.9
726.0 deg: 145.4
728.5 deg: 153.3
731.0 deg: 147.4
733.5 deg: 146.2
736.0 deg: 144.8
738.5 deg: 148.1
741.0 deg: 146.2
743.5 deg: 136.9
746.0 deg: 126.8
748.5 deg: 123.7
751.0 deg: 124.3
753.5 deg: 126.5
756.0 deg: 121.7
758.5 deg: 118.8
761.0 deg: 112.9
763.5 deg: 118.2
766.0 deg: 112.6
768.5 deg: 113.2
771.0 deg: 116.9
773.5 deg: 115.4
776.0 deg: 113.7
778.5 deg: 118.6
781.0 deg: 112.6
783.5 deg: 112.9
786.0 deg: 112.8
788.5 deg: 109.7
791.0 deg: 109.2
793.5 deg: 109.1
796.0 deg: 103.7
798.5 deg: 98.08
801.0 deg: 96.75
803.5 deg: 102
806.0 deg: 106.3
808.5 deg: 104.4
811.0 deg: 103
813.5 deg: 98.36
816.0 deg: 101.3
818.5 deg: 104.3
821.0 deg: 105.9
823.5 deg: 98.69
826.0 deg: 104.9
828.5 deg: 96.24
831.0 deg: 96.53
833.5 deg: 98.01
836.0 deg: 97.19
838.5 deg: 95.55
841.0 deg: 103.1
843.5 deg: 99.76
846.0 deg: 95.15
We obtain 7.29 deg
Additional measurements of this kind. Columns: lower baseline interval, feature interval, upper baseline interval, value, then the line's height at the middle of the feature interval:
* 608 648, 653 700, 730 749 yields 7.1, 106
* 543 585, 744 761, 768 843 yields -4.0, 99.9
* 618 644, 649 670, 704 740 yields 2.9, 96.5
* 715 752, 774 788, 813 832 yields 0.6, 119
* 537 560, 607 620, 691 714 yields 2.0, 93.3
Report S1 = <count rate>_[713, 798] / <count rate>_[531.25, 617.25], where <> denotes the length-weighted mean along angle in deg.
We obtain 1.53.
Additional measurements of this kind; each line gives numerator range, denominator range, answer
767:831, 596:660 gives 1.34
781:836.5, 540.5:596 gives 1.27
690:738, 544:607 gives 1.52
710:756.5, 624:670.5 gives 1.67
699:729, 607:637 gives 1.61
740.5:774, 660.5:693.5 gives 1.35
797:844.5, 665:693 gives 1.11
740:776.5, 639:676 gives 1.48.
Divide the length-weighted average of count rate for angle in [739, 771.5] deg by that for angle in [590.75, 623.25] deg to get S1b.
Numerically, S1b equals 1.54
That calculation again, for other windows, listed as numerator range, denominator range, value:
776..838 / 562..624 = 1.29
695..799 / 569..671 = 1.51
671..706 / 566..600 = 1.17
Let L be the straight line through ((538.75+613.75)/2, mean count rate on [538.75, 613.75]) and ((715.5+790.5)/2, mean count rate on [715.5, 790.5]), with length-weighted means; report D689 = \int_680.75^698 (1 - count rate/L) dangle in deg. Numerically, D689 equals 2.6 deg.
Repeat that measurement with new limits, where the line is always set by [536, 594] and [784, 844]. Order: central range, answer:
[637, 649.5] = 1.5 deg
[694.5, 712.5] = -3.5 deg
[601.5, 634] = 2.4 deg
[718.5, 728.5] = -5.0 deg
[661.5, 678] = 0.2 deg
